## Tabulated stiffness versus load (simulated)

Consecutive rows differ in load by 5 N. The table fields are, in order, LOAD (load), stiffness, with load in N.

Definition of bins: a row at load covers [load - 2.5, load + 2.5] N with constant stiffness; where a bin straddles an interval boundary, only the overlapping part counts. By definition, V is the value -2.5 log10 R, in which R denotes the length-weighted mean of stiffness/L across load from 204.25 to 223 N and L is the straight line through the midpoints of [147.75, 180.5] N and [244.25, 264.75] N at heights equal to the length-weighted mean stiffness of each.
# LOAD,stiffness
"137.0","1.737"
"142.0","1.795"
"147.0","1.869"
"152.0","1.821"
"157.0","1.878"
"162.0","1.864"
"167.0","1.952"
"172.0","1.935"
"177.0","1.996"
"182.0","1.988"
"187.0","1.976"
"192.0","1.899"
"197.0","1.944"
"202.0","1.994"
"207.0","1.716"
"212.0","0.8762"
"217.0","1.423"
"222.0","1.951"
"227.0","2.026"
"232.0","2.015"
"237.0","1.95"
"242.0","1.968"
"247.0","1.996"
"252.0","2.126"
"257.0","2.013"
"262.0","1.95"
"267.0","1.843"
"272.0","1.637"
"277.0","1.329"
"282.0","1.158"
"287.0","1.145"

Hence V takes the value 0.32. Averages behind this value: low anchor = 1.91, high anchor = 2.02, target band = 1.46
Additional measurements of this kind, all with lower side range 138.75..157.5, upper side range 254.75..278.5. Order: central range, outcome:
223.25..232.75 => -0.13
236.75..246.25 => -0.11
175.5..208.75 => -0.07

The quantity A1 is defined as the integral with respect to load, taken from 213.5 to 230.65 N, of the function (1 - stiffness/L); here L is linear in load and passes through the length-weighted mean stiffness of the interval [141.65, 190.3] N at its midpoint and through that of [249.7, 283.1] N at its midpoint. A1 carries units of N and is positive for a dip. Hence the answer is 0.5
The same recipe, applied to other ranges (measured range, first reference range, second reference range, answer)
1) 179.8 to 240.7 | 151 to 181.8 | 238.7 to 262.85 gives 4.7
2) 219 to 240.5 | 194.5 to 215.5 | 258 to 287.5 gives -5.0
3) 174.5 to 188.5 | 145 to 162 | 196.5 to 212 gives -1.7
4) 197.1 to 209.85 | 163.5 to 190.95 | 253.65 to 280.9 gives 0.4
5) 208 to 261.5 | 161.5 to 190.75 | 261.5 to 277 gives -1.1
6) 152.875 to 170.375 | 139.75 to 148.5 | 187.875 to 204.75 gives -0.2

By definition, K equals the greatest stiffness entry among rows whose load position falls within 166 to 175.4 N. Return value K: 1.952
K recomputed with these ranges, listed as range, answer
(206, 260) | 2.126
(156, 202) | 1.996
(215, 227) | 2.026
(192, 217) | 1.994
